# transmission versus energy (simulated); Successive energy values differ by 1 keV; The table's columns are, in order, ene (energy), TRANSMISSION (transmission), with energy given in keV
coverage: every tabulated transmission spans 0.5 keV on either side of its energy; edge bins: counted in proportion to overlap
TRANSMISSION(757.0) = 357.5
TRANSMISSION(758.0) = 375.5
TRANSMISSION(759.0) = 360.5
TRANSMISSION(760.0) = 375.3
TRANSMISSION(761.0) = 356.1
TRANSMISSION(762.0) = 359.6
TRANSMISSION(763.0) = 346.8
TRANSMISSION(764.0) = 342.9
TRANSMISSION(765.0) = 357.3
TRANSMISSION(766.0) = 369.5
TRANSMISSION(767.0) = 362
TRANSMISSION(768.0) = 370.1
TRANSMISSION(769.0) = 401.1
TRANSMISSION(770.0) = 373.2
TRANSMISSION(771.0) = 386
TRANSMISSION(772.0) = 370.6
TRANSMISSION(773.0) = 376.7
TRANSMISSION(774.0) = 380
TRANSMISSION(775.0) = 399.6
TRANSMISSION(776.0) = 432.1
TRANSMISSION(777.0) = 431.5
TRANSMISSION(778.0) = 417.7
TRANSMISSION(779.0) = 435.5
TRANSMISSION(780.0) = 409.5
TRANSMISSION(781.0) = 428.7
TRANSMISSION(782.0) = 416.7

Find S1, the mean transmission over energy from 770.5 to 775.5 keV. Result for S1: 383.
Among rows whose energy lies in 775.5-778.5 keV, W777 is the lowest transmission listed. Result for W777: 417.7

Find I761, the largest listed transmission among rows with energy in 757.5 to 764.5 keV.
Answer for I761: 375.5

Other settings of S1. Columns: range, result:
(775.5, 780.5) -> 425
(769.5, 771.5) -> 380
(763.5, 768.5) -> 360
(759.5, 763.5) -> 359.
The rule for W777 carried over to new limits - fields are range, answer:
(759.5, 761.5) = 356.1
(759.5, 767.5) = 342.9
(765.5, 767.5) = 362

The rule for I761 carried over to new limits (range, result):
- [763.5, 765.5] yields 357.3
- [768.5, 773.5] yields 401.1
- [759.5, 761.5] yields 375.3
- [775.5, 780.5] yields 435.5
